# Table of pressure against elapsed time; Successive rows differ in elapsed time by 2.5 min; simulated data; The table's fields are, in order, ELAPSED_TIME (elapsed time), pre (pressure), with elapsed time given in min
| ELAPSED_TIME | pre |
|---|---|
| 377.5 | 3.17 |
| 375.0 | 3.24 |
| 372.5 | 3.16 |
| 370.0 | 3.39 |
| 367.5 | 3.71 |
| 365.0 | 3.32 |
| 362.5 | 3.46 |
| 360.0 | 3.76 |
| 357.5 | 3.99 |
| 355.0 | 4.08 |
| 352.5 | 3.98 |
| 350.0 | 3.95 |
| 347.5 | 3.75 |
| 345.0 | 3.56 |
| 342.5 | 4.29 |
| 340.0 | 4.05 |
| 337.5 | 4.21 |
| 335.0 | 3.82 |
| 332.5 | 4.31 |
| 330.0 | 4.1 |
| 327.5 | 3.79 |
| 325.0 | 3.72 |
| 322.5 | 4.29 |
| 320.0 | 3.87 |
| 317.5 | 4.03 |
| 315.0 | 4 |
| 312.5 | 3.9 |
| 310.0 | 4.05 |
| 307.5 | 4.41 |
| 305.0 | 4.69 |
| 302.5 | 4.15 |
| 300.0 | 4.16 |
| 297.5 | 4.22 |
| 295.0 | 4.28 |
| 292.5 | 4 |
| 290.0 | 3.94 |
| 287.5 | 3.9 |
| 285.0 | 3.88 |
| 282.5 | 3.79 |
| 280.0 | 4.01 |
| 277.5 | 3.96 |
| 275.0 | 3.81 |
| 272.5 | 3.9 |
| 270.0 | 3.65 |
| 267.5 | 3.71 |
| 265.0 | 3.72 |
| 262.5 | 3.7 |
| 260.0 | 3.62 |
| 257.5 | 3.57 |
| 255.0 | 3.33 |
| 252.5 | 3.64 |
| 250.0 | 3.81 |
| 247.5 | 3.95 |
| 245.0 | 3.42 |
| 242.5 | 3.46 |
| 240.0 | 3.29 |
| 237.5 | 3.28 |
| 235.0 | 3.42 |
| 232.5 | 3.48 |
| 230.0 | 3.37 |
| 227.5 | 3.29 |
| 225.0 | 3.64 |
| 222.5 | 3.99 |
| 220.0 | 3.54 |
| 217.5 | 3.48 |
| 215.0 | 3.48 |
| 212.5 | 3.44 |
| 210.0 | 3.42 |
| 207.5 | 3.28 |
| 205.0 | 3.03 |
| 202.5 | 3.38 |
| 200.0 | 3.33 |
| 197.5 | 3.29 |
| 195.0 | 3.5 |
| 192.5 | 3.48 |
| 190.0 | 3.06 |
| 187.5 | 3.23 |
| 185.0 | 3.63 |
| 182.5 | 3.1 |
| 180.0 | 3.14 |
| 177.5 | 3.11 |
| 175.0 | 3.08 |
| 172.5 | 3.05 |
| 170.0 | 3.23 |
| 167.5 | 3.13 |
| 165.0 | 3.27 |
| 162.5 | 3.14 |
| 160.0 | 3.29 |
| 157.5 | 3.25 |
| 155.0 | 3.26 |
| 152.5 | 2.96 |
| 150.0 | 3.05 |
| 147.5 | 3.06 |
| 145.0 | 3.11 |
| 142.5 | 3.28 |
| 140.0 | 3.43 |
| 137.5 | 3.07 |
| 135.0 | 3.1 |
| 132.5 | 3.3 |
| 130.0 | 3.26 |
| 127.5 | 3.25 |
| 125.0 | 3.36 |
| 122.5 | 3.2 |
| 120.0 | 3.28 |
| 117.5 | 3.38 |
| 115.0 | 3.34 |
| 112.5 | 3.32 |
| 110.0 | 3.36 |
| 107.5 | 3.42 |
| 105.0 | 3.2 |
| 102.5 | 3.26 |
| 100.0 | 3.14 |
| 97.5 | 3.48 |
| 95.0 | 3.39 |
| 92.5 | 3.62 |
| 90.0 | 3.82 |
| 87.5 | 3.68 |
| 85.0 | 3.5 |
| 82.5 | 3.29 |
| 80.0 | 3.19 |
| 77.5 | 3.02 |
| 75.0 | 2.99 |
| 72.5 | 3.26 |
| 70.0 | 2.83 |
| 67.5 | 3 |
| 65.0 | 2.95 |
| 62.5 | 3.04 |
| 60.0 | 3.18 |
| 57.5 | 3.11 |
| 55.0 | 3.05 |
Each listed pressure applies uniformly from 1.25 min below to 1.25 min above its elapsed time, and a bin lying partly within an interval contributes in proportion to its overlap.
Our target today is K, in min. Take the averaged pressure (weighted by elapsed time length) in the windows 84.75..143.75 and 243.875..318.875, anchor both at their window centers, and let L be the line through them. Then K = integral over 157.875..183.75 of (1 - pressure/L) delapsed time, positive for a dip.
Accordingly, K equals 2.8 min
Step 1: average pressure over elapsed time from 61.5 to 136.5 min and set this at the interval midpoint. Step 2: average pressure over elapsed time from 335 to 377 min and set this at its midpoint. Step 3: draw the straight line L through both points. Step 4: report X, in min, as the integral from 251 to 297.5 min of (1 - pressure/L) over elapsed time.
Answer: -2.9 min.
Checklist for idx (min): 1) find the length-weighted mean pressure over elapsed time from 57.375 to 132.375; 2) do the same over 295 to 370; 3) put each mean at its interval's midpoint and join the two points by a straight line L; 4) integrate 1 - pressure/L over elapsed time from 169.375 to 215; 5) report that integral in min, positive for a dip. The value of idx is 3.7 min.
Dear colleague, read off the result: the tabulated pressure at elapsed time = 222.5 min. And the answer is 3.99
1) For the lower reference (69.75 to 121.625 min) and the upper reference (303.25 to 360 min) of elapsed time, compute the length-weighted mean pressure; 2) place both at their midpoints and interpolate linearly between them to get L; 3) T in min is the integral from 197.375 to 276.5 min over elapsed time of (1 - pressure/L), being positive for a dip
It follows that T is 4.8 min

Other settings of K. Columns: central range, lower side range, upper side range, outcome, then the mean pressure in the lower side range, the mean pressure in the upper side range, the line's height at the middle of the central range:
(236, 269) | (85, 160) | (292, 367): 1.47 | 3.3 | 4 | 3.74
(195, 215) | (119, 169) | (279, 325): 1.17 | 3.2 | 4.08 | 3.54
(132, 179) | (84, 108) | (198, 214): 2.96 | 3.45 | 3.31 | 3.38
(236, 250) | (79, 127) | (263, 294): 0.94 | 3.38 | 3.86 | 3.76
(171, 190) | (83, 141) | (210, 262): 1.46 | 3.35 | 3.52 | 3.45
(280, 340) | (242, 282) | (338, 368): -4.56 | 3.71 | 3.84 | 3.78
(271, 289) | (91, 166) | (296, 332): 0.27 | 3.26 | 4.1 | 3.95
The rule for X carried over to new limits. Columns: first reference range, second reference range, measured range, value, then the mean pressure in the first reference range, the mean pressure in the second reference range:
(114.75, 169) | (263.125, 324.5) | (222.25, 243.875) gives 1.43 min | 3.21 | 4.01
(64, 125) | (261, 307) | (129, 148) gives 1.34 min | 3.29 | 3.98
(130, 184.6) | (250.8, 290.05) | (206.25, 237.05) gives 0.19 min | 3.17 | 3.75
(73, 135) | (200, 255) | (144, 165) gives 1.49 min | 3.33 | 3.47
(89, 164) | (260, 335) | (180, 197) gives 1.05 min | 3.28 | 3.99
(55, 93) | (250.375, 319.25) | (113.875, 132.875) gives 0.49 min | 3.22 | 3.92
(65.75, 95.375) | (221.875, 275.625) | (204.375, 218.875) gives 0.62 min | 3.29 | 3.59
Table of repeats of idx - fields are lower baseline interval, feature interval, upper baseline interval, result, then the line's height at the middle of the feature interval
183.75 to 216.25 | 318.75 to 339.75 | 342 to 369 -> -1.71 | 3.71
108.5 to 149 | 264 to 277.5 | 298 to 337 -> 0.37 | 3.88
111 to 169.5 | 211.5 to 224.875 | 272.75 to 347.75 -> 0.01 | 3.59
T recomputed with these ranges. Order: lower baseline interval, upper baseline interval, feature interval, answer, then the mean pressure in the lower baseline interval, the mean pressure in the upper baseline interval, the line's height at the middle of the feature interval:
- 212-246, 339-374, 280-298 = -2.0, 3.47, 3.74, 3.6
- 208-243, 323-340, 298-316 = -1.5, 3.47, 4.01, 3.88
